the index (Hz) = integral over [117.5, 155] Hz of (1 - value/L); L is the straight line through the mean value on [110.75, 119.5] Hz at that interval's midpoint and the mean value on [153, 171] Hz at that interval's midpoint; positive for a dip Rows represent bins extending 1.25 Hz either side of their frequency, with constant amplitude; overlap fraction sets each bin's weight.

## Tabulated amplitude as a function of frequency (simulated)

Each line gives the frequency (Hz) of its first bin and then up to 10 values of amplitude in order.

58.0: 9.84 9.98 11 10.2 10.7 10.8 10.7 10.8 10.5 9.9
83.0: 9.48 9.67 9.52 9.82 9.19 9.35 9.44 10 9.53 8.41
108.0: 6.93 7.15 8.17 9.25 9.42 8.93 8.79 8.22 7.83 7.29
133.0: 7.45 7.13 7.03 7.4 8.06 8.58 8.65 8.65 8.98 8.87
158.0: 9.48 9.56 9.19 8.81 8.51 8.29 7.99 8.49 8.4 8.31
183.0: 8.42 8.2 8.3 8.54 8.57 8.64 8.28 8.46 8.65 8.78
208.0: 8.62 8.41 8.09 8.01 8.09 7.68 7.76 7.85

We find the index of 3.0 Hz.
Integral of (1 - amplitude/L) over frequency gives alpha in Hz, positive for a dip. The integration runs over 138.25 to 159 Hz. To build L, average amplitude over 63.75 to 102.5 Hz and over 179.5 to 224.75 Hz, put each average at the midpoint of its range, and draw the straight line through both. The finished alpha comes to 1.3 Hz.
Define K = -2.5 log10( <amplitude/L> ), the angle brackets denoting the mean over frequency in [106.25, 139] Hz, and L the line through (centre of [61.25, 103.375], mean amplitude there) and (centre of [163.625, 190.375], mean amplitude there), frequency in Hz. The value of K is 0.171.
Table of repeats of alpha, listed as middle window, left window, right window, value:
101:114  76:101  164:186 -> 1.8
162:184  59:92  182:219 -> 0.8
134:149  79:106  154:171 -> 2.2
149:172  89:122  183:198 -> -0.8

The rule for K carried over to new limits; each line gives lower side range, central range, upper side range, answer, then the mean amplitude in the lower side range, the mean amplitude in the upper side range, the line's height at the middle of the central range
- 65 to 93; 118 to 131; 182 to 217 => 0.14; 10.1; 8.42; 9.5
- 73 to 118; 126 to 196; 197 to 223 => 0.05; 9.29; 8.28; 8.71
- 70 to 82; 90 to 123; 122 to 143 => 0.01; 10.5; 7.65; 8.96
